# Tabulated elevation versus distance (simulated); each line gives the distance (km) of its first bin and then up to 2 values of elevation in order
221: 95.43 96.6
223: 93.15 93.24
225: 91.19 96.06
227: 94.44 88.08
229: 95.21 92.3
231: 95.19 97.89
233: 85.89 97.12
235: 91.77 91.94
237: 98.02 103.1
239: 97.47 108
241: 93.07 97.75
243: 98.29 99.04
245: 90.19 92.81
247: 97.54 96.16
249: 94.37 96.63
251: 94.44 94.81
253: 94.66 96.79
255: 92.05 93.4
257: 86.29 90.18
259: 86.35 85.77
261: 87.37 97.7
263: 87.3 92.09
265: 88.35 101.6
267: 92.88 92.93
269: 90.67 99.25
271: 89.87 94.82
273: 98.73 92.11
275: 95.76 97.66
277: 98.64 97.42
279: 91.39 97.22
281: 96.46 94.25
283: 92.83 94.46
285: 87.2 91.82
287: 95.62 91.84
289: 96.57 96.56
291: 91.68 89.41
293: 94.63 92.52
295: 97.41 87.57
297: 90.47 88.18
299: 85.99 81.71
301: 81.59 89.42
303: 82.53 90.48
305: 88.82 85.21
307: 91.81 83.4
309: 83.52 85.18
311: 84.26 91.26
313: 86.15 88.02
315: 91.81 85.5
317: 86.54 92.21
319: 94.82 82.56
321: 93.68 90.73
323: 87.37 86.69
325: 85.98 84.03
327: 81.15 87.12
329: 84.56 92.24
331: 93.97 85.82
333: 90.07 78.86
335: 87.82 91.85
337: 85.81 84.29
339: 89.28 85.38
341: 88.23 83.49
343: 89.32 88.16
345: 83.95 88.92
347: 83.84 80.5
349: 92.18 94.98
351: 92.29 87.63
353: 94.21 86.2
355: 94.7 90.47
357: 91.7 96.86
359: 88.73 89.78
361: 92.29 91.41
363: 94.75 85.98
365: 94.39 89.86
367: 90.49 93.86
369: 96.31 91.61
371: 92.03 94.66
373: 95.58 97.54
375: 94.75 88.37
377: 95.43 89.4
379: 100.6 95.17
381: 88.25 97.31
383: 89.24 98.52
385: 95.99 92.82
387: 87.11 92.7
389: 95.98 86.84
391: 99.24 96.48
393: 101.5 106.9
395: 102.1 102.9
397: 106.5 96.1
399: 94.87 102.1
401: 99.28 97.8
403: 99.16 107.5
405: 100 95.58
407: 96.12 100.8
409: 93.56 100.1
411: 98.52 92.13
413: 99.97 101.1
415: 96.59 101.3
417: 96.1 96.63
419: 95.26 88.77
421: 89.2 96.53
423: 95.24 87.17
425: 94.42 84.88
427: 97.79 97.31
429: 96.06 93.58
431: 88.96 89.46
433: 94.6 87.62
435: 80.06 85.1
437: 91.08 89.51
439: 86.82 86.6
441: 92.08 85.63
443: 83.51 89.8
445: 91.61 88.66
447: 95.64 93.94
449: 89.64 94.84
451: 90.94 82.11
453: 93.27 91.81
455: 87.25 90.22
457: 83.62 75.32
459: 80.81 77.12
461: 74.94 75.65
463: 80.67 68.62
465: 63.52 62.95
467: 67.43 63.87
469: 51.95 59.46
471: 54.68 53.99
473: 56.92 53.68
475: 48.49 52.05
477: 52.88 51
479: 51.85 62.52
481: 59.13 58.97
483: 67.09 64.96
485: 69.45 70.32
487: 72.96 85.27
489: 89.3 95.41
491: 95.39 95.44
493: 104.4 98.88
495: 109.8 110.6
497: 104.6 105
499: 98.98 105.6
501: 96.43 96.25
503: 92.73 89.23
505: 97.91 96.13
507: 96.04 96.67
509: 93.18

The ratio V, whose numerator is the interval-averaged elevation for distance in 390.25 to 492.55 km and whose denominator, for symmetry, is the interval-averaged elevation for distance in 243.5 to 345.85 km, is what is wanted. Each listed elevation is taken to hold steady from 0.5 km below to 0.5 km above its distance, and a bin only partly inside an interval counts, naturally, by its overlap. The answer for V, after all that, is 0.94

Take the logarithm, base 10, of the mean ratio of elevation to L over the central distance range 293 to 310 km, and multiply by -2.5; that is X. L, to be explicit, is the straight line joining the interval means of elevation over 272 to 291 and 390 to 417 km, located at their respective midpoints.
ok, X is 0.09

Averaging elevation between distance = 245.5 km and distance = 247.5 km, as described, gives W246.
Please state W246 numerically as 95.2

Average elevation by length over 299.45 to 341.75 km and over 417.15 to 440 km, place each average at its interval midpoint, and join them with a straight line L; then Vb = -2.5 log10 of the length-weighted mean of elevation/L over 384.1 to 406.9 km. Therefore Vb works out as -0.09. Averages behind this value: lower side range 87.2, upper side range 91.2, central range 98.1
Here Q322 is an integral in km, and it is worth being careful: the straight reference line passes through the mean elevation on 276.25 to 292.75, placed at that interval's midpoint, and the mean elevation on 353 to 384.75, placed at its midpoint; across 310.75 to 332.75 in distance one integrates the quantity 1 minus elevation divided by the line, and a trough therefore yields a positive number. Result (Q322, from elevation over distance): 1.3 km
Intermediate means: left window 94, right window 92.8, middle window 88.1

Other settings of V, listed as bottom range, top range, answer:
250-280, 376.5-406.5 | 1.04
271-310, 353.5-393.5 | 1.02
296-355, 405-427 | 1.09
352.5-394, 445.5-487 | 0.76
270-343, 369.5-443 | 1.06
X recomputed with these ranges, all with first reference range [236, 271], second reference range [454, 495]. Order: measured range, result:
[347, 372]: -0.10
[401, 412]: -0.25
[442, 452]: -0.21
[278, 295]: -0.03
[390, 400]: -0.25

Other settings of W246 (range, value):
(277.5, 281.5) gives 95.6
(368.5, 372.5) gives 93.7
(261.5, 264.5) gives 92.4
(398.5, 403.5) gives 98.6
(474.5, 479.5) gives 51.3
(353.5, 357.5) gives 90.8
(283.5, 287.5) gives 92.3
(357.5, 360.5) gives 91.8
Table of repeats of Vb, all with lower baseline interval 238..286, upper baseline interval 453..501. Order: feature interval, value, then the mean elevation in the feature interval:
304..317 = 0.04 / 87.2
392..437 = -0.18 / 96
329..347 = 0.01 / 87.3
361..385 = -0.10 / 93.3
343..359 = -0.04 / 89.7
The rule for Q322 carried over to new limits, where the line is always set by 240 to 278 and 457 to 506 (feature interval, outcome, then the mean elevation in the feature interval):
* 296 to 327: 0.9 km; 87.2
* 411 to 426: -2.4 km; 94.8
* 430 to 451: -2.5 km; 89.4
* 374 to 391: -1.8 km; 93.3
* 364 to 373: -0.8 km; 92.7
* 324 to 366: -0.6 km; 88.6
